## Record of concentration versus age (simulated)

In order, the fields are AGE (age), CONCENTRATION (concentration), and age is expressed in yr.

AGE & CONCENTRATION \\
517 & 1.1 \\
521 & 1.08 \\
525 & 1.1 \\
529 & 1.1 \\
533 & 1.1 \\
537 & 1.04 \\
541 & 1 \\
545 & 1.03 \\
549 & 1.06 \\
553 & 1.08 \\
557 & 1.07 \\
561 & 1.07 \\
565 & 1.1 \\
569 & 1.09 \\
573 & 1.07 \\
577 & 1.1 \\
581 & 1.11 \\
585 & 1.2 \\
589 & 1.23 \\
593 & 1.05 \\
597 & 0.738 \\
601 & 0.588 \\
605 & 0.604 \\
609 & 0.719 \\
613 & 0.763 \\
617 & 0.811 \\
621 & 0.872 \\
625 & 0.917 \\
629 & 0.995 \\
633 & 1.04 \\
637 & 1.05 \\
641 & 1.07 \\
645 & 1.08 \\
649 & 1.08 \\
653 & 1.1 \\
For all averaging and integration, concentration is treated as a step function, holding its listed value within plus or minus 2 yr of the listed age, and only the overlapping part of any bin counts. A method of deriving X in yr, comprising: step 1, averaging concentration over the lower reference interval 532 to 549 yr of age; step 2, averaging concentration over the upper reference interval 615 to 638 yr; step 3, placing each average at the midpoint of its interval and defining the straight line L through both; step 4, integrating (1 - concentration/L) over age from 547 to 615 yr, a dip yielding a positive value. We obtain 1.3 yr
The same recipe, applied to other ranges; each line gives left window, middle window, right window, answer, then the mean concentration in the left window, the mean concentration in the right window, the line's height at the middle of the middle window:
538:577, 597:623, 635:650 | 8.3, 1.06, 1.07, 1.07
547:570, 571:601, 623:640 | 0.3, 1.08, 1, 1.05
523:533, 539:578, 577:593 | 2.2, 1.1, 1.15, 1.13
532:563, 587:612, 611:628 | 2.5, 1.05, 0.85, 0.907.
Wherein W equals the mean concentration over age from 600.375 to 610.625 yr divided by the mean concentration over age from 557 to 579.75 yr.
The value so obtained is 0.59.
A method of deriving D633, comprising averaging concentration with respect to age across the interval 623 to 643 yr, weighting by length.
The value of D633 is 1.01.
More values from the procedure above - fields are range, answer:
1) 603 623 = 0.754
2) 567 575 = 1.08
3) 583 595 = 1.16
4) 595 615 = 0.682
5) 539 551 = 1.03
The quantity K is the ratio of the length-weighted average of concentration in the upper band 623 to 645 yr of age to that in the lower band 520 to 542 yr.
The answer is 0.95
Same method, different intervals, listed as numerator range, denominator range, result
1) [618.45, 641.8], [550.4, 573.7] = 0.91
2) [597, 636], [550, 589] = 0.74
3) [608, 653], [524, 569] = 0.90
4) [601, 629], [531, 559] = 0.74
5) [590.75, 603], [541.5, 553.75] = 0.76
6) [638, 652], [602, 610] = 1.67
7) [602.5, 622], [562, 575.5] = 0.68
